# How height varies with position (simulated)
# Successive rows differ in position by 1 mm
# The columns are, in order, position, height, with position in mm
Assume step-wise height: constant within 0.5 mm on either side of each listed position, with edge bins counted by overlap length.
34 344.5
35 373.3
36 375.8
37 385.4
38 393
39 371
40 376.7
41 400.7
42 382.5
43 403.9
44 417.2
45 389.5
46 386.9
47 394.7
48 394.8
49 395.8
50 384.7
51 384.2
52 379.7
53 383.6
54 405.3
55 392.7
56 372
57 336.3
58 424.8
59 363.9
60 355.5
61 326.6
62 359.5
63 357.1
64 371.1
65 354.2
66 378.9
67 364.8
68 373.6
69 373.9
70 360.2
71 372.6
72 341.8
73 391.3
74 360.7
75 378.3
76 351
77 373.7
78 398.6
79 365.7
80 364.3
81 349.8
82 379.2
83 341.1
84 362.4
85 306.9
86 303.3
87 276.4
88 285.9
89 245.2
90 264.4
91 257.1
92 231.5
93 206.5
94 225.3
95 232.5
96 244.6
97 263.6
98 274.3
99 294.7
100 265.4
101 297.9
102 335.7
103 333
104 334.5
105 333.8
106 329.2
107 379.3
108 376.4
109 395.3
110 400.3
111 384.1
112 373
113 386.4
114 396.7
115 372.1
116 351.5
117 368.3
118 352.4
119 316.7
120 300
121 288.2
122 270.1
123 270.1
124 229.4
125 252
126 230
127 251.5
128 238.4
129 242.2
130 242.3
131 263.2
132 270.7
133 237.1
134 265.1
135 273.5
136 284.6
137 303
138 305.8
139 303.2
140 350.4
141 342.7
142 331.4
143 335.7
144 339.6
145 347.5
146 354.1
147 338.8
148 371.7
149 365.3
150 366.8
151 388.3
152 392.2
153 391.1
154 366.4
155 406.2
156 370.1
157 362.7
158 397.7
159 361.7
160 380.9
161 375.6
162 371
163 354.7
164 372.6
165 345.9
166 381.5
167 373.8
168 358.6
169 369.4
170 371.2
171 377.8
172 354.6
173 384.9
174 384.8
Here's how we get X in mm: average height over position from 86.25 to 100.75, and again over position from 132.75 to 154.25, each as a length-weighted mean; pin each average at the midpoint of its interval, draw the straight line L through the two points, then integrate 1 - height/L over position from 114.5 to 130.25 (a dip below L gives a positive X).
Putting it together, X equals 0.7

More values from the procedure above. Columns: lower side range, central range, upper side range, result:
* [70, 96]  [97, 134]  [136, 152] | 2.2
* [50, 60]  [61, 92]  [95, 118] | 1.8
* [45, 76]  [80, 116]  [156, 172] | 5.4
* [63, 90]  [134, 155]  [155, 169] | 1.4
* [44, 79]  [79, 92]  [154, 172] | 2.2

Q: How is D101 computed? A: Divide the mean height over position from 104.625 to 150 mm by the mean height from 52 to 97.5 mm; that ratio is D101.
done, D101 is 0.95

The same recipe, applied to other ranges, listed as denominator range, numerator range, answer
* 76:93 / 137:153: 1.10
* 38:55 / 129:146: 0.77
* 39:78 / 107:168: 0.89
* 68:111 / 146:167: 1.15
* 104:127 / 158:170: 1.11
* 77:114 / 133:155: 1.06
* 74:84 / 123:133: 0.68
